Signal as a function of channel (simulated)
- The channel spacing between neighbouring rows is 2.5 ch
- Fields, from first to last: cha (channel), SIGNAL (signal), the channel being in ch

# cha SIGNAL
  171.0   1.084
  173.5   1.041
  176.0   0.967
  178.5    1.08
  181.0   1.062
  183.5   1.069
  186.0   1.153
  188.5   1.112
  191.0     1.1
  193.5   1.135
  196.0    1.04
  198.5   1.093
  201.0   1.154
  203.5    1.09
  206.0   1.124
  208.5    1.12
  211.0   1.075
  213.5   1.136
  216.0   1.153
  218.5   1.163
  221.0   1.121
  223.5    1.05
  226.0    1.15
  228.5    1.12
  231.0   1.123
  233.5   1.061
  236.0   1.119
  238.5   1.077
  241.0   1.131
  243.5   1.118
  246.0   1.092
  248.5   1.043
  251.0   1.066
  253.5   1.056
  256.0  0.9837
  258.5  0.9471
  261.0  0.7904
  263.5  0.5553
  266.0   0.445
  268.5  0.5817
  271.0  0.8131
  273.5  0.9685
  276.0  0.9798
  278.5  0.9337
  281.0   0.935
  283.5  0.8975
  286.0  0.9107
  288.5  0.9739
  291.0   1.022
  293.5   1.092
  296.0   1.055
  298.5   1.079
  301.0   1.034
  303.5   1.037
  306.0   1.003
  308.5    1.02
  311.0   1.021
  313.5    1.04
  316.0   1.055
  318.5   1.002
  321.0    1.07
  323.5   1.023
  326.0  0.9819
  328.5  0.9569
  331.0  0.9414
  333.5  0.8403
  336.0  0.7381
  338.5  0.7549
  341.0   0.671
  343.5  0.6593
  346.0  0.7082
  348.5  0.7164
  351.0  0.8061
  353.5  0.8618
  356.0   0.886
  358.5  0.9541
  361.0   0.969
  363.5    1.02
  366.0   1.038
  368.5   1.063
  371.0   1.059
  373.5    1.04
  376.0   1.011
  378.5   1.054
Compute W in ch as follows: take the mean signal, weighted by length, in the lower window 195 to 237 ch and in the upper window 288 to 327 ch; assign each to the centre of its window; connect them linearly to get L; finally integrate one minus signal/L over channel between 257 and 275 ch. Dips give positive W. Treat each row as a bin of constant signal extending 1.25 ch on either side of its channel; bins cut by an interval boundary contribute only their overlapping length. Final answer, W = 5.6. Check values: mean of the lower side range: 1.11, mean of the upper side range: 1.03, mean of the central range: 0.736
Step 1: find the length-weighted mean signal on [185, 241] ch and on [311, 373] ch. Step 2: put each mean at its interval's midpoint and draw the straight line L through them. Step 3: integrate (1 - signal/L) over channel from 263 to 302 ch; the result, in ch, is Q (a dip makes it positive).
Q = 4.0 ch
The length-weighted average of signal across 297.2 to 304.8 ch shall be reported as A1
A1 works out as 1.05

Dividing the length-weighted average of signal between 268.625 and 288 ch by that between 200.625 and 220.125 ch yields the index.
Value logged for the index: 0.80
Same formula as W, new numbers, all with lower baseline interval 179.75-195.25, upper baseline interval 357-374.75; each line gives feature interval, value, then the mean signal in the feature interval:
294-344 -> 4.1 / 0.956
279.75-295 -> 1.2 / 0.973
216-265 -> 1.7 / 1.04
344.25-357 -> 2.9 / 0.789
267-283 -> 3.0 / 0.863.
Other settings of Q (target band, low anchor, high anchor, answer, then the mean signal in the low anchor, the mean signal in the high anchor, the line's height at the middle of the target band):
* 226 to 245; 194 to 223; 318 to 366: -0.79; 1.11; 0.874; 1.07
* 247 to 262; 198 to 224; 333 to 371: 0.74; 1.12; 0.853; 1.04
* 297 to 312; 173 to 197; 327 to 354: -3.14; 1.08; 0.786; 0.854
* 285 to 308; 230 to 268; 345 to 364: -2.65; 0.965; 0.861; 0.918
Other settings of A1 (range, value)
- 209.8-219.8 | 1.13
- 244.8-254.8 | 1.06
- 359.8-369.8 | 1.02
